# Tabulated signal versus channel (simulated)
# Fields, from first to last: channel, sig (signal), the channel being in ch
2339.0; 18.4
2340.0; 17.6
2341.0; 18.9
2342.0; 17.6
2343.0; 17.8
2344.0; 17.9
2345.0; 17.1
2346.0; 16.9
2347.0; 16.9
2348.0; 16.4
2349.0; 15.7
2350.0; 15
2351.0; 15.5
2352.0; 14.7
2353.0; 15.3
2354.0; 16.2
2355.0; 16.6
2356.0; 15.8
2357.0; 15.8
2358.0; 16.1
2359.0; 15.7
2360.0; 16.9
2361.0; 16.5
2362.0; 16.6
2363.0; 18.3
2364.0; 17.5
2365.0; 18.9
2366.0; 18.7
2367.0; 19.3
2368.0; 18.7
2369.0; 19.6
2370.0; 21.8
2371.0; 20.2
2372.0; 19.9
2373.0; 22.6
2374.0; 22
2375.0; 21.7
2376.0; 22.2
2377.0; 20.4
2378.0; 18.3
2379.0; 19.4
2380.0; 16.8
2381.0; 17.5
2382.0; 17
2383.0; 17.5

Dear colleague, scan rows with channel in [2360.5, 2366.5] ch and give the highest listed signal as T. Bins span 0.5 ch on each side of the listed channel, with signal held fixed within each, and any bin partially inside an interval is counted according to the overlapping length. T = 18.9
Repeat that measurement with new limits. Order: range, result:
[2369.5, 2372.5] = 21.8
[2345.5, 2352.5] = 16.9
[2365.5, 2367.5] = 19.3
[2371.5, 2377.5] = 22.6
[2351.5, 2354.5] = 16.2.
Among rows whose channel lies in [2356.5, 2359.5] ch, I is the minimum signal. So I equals 15.7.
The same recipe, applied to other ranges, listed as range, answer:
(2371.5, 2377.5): 19.9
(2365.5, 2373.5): 18.7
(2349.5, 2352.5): 14.7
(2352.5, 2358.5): 15.3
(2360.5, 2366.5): 16.5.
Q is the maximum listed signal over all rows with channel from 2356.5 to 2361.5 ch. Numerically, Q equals 16.9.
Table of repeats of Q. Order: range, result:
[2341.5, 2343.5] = 17.8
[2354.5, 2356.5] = 16.6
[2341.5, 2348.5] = 17.9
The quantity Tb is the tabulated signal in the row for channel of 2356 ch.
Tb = 15.8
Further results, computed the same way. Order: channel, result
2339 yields 18.4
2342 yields 17.6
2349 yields 15.7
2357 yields 15.8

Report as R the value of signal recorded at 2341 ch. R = 18.9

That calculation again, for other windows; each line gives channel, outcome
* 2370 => 21.8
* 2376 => 22.2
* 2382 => 17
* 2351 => 15.5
